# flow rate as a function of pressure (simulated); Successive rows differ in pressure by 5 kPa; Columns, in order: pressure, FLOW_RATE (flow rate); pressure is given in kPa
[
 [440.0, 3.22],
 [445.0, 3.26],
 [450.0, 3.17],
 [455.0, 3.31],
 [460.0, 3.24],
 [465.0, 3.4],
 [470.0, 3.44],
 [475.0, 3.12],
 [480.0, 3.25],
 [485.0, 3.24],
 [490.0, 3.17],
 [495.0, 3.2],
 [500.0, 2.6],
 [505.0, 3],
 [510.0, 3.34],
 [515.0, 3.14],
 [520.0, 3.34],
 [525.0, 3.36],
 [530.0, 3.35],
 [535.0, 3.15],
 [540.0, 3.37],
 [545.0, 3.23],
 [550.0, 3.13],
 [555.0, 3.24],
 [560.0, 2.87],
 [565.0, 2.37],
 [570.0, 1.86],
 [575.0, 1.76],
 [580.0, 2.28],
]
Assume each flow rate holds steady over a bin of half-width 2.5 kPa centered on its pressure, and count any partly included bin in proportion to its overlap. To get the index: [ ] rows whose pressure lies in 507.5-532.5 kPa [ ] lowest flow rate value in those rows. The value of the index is 3.14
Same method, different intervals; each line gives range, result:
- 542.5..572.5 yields 1.86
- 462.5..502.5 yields 2.6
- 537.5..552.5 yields 3.13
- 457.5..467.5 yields 3.24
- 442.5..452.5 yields 3.17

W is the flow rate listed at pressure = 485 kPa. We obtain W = 3.24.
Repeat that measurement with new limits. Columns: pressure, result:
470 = 3.44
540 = 3.37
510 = 3.34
